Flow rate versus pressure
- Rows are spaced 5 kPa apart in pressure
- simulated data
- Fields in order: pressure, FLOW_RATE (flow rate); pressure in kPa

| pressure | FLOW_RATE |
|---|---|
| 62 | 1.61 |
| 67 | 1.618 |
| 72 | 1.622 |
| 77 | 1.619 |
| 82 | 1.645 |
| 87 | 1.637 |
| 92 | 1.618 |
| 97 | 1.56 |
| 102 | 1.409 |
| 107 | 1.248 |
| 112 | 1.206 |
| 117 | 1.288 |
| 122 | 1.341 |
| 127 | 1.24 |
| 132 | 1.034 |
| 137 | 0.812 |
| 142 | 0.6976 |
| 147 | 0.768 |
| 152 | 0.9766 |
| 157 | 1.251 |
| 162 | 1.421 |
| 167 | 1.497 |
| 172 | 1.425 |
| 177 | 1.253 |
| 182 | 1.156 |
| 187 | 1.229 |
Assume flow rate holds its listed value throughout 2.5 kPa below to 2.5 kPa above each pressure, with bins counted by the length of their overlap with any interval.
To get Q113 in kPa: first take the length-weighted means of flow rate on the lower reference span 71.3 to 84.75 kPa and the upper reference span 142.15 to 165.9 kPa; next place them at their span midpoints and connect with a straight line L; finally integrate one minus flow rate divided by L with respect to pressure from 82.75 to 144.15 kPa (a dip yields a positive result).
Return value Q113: 5.32 kPa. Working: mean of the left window 1.63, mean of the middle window 1.27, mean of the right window 1.09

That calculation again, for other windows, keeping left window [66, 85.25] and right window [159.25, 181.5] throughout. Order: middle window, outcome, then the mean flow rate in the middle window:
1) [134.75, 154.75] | 8.6 kPa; 0.819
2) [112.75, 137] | 5.1 kPa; 1.18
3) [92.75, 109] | 1.3 kPa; 1.43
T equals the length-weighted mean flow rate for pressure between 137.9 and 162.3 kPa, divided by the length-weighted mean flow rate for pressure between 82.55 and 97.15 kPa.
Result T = 0.6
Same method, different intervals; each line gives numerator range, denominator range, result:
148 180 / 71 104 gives 0.80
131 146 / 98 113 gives 0.62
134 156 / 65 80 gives 0.52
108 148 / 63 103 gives 0.67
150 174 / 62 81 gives 0.81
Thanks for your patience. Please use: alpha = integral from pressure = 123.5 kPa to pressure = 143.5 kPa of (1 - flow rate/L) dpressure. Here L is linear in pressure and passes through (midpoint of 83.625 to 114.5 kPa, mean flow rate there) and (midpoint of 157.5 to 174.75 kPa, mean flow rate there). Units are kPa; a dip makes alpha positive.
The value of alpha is 6.4 kPa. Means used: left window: 1.45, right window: 1.42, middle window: 0.978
